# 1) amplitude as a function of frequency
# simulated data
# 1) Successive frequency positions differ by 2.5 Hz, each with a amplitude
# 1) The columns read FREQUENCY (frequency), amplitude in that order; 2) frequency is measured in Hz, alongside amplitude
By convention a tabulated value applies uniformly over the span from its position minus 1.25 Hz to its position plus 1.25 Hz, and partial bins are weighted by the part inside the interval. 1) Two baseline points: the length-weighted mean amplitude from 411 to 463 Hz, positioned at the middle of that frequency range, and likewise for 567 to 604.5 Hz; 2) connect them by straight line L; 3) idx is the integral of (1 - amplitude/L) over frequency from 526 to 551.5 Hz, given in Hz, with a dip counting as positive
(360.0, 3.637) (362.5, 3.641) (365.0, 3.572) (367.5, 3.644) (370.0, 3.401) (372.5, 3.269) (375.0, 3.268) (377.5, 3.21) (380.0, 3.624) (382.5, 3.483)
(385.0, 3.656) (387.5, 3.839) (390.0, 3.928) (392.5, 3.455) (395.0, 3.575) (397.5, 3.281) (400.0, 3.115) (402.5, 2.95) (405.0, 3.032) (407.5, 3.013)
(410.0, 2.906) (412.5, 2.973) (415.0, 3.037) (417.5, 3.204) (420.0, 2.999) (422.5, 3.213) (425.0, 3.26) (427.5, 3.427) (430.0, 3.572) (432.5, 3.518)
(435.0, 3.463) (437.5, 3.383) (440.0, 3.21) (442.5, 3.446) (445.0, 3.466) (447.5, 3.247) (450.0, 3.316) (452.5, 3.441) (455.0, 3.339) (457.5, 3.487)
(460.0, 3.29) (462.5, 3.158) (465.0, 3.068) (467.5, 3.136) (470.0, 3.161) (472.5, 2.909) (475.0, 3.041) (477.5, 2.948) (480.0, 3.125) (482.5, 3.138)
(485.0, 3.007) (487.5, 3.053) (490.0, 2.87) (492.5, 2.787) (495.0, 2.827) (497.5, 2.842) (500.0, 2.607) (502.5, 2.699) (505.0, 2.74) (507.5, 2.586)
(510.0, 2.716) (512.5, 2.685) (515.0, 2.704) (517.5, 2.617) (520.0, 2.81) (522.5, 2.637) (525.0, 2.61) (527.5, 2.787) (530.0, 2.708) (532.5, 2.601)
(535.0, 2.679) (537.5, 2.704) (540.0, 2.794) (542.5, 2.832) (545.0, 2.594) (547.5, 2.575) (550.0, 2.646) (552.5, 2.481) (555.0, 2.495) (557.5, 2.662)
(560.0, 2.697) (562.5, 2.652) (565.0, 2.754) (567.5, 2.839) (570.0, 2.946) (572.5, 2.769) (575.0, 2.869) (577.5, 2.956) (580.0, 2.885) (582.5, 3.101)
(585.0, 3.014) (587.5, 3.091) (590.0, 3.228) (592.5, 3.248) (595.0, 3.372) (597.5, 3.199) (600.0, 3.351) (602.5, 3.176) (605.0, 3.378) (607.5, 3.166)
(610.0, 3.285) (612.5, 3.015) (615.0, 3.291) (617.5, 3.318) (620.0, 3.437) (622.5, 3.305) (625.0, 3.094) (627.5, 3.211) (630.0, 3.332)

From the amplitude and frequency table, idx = 3.7 Hz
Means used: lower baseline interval 3.31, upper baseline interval 3.08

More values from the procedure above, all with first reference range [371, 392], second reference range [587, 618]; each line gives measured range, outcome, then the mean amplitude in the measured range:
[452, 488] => 2.8 Hz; 3.15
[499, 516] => 3.5 Hz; 2.68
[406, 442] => 2.5 Hz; 3.23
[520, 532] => 2.3 Hz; 2.69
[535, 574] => 7.2 Hz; 2.7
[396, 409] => 1.6 Hz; 3.08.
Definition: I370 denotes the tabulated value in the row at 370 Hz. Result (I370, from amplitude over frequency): 3.401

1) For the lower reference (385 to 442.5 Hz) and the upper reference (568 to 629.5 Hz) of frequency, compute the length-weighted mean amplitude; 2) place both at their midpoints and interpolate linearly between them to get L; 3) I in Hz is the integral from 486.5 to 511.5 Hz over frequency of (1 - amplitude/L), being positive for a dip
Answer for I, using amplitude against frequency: 3.6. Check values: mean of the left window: 3.3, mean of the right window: 3.15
